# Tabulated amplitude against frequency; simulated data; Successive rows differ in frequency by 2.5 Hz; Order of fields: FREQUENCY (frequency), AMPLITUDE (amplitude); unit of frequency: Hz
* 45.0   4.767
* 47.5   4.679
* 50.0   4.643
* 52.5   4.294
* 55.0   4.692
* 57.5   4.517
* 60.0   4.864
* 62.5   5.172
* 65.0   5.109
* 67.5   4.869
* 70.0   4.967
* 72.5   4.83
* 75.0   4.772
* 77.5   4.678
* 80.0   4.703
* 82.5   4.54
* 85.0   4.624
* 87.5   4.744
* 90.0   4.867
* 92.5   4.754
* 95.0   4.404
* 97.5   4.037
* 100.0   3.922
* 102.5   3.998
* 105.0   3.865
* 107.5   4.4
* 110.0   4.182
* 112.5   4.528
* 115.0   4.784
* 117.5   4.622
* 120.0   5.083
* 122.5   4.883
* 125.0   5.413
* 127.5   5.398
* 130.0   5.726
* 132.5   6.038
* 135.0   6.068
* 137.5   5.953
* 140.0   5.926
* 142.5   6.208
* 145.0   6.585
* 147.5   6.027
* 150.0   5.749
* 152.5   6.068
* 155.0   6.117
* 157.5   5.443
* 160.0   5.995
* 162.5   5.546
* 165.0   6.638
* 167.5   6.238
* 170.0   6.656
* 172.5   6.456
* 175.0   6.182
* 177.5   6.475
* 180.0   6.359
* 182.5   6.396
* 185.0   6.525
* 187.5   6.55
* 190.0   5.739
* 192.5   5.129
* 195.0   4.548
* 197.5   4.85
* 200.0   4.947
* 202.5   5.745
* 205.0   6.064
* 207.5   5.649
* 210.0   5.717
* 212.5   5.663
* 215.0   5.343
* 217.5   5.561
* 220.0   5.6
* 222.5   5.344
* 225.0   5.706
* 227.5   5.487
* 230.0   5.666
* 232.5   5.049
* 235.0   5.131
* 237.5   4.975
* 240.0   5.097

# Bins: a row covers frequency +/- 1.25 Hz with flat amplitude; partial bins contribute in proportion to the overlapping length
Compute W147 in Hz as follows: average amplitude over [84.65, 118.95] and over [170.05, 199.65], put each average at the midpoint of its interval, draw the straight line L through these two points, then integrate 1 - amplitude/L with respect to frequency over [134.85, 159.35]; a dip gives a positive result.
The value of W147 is -3.7 Hz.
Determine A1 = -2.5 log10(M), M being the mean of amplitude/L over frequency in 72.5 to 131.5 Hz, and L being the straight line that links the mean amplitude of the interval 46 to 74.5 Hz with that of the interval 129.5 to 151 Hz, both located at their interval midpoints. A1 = 0.17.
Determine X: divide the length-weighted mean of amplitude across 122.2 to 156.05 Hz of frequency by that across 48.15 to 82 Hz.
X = 1.24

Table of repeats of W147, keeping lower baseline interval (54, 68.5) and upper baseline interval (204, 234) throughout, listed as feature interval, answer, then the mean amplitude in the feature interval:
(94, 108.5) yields 2.7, 4.09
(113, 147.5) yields -2.7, 5.58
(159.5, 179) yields -3.4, 6.29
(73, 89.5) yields 0.9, 4.69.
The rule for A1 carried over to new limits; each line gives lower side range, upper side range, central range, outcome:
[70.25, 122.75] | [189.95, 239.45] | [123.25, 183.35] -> -0.220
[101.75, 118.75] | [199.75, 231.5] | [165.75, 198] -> -0.167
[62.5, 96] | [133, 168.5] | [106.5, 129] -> 0.135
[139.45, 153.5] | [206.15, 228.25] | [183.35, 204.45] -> 0.040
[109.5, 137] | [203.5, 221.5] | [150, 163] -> -0.091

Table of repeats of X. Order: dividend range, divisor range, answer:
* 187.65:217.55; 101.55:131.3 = 1.15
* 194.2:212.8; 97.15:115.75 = 1.28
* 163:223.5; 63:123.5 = 1.27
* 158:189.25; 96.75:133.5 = 1.33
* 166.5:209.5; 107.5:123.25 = 1.27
